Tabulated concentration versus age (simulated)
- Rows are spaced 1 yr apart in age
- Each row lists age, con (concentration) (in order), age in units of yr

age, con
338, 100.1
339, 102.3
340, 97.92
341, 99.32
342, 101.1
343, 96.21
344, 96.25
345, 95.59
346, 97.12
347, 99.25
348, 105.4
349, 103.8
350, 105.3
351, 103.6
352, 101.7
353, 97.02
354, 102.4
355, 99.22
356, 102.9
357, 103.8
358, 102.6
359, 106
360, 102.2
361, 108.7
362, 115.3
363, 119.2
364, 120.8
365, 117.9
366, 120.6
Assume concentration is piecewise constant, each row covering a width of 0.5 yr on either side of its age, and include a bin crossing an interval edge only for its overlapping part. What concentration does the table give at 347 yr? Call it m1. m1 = 99.25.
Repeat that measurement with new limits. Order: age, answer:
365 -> 117.9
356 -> 102.9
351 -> 103.6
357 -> 103.8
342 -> 101.1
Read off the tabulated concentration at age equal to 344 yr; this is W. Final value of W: 96.25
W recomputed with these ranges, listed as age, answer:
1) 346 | 97.12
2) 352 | 101.7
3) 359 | 106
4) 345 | 95.59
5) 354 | 102.4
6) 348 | 105.4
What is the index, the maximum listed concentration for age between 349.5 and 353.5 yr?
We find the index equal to 105.3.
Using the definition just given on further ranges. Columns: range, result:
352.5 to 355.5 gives 102.4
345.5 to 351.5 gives 105.4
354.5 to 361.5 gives 108.7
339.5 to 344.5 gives 101.1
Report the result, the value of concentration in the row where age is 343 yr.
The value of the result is 96.21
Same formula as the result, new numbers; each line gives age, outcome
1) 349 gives 103.8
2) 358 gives 102.6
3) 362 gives 115.3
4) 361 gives 108.7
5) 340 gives 97.92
